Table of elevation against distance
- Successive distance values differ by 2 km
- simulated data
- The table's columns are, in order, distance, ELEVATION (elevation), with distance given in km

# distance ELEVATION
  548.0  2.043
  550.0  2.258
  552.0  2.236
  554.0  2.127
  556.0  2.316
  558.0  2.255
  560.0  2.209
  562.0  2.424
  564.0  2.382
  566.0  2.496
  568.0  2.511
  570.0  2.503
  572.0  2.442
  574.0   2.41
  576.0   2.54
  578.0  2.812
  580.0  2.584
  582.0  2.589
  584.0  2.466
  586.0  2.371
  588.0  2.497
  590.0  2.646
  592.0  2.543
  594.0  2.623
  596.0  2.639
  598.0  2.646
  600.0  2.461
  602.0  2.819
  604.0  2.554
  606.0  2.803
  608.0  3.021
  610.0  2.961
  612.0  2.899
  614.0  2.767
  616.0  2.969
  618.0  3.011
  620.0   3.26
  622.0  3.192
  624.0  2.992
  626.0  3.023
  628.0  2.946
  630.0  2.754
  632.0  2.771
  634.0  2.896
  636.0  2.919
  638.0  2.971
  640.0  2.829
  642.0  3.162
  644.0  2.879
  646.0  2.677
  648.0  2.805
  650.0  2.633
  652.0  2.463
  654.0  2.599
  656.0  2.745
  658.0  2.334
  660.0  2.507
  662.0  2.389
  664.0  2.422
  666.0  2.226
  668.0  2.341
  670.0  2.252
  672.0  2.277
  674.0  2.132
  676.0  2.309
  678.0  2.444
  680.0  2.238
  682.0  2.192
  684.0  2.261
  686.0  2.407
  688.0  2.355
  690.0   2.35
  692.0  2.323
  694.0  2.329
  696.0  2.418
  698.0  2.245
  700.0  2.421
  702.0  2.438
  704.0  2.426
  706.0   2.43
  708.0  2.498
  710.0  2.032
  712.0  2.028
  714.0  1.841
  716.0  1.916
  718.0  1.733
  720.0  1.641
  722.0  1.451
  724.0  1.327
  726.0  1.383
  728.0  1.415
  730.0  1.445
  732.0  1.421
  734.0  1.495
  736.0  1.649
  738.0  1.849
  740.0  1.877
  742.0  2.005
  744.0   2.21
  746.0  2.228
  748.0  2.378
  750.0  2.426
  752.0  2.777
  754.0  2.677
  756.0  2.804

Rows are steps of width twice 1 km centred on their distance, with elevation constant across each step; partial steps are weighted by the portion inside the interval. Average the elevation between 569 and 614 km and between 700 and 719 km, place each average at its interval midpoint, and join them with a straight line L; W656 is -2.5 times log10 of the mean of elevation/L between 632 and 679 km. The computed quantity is -0.09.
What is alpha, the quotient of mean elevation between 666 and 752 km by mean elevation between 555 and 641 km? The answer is 0.77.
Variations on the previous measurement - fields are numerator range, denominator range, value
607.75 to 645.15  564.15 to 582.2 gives 1.17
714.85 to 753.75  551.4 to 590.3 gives 0.75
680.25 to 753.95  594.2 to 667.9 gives 0.74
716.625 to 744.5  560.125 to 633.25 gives 0.60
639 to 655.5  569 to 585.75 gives 1.09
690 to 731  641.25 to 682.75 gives 0.81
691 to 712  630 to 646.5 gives 0.81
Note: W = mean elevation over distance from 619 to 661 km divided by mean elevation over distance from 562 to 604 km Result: 1.1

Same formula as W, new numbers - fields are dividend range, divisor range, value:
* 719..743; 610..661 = 0.56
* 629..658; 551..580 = 1.15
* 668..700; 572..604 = 0.90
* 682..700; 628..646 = 0.81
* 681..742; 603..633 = 0.68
